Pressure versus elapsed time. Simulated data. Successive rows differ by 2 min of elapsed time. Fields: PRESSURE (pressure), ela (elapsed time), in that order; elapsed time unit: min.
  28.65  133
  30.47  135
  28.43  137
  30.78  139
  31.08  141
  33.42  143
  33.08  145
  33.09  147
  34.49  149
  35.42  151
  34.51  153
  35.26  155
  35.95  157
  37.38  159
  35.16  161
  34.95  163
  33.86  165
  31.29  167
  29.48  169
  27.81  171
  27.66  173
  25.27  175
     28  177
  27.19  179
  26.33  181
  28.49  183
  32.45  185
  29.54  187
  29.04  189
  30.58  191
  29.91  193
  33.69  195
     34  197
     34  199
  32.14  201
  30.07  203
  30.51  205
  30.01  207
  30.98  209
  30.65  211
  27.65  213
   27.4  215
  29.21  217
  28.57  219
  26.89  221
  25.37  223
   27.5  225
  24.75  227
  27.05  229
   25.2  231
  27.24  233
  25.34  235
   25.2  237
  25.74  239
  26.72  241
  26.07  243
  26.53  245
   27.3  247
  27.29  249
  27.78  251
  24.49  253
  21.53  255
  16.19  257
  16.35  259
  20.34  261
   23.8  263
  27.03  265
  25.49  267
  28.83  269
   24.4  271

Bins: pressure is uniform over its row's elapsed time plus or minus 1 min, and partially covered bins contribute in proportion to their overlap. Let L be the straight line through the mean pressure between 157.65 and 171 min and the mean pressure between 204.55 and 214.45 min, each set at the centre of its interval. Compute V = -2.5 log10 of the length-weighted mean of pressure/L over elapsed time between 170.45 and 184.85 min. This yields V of 0.17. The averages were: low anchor 33.3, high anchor 29.8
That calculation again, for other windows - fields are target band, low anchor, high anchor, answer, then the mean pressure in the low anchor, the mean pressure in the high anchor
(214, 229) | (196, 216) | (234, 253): 0.071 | 30.7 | 26.3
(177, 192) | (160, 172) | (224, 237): 0.049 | 32.1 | 26.1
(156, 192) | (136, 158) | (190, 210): 0.063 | 33.2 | 31.6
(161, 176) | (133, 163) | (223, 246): 0.045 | 33.4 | 26.1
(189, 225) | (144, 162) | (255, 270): -0.043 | 34.9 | 22.5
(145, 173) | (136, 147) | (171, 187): -0.124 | 31.5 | 28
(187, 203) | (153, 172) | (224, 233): -0.061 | 33.5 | 26.2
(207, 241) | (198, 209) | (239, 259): 0.039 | 31.3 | 24.5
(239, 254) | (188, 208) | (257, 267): -0.109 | 31.4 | 21.7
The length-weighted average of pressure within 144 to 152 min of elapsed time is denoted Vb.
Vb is 34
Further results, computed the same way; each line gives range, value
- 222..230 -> 26.2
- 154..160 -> 36.2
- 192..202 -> 32.7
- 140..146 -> 32.5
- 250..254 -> 26.1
